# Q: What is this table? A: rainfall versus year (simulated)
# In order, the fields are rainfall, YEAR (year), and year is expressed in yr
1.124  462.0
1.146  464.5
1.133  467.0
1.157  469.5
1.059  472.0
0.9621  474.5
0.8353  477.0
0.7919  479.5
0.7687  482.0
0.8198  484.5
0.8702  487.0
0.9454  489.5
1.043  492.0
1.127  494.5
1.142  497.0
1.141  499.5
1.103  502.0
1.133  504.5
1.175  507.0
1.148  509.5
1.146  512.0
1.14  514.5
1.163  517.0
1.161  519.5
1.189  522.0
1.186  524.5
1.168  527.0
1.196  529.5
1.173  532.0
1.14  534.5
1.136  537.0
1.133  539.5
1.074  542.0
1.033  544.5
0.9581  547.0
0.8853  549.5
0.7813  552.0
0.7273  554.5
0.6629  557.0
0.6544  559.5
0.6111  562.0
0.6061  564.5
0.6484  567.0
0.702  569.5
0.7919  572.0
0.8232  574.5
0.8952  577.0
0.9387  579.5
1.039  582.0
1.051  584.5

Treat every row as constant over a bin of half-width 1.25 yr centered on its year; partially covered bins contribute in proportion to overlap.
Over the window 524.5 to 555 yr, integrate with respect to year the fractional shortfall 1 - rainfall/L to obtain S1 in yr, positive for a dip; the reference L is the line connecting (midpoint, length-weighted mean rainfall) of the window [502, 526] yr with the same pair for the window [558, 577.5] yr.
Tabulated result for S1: -3.3 yr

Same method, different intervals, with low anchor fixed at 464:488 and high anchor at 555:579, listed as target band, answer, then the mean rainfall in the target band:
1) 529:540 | -4.9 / 1.15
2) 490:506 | -3.9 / 1.11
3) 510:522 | -4.4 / 1.16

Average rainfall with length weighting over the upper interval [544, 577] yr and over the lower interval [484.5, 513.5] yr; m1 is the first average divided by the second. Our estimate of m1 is 0.70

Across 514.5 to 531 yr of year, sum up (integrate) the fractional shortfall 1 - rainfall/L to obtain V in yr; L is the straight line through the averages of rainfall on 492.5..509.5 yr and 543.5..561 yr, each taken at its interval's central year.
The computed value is -2.98 yr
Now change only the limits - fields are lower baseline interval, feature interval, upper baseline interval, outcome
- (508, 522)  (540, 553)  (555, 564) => -2.6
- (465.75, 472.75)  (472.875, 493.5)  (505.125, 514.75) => 4.5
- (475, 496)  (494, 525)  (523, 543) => -3.7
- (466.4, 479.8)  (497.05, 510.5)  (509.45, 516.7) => -0.3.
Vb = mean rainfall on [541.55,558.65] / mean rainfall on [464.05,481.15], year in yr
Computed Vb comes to 0.86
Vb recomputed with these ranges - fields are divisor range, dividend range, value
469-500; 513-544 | 1.19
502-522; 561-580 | 0.65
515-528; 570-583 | 0.75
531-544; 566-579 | 0.70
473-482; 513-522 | 1.36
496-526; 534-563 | 0.78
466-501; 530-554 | 1.05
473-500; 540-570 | 0.84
